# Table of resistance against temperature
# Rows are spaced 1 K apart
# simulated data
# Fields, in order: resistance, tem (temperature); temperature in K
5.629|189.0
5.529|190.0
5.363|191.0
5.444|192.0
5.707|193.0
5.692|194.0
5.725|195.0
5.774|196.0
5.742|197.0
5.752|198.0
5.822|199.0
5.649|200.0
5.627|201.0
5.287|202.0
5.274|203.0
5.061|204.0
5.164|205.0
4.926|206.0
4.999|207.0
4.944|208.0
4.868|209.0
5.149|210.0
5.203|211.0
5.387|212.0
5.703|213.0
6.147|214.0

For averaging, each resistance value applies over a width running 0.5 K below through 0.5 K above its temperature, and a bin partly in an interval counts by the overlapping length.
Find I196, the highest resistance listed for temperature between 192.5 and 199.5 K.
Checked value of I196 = 5.822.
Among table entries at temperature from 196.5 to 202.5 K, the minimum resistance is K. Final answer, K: 5.287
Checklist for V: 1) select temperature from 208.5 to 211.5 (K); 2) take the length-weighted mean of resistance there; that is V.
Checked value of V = 5.07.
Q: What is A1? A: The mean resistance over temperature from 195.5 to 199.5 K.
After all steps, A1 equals 5.77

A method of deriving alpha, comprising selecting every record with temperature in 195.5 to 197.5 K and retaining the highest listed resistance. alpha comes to 5.774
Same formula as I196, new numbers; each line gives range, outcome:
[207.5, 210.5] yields 5.149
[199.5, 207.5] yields 5.649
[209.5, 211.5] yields 5.203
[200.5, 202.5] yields 5.627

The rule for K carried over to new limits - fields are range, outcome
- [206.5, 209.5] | 4.868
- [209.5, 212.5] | 5.149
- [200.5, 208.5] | 4.926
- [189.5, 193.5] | 5.363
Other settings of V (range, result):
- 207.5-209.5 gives 4.91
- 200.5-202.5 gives 5.46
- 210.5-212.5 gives 5.29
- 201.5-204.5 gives 5.21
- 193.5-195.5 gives 5.71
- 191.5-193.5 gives 5.58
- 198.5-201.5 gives 5.7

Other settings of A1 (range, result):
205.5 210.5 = 4.98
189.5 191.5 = 5.45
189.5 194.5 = 5.55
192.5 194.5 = 5.7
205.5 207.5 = 4.96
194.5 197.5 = 5.75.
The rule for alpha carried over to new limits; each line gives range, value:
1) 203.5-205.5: 5.164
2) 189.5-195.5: 5.725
